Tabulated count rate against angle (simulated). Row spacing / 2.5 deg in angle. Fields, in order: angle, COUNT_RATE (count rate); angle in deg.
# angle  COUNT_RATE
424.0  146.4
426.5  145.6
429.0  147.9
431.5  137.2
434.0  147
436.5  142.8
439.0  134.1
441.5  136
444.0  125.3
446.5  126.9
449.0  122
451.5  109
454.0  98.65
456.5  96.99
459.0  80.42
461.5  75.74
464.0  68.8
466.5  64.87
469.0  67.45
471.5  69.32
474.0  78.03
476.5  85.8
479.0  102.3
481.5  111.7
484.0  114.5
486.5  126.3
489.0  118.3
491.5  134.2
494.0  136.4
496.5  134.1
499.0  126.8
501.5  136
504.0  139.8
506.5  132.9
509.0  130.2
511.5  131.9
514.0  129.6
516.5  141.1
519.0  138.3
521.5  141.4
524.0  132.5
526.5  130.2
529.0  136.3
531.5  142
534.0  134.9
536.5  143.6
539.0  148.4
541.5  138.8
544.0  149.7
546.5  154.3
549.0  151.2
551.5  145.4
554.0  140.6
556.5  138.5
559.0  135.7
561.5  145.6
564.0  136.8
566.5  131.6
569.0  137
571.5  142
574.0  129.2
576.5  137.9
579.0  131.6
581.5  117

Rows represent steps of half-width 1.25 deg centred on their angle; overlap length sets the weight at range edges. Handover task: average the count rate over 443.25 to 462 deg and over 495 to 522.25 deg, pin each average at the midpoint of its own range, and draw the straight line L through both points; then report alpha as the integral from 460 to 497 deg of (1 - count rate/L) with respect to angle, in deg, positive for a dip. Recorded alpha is 6.6 deg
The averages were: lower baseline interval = 105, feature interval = 98.4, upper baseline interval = 135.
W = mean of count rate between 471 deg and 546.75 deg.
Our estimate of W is 128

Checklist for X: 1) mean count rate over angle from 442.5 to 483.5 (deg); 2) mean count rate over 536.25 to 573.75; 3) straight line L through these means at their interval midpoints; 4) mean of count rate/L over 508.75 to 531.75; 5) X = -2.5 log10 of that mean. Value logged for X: -0.10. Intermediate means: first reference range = 93.4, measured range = 135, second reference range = 142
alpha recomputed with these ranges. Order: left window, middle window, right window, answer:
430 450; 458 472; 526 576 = 6.7 deg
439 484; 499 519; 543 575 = -2.7 deg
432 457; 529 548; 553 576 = -1.3 deg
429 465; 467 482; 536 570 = 4.8 deg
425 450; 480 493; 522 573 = 1.6 deg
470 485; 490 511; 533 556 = -4.4 deg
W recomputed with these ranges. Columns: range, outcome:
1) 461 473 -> 69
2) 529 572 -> 142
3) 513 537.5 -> 137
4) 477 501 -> 122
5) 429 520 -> 116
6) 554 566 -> 139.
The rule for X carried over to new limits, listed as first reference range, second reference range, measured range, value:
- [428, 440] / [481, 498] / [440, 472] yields 0.37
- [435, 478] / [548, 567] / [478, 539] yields -0.09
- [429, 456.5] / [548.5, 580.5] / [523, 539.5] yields -0.02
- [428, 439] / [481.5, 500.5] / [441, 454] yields 0.15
